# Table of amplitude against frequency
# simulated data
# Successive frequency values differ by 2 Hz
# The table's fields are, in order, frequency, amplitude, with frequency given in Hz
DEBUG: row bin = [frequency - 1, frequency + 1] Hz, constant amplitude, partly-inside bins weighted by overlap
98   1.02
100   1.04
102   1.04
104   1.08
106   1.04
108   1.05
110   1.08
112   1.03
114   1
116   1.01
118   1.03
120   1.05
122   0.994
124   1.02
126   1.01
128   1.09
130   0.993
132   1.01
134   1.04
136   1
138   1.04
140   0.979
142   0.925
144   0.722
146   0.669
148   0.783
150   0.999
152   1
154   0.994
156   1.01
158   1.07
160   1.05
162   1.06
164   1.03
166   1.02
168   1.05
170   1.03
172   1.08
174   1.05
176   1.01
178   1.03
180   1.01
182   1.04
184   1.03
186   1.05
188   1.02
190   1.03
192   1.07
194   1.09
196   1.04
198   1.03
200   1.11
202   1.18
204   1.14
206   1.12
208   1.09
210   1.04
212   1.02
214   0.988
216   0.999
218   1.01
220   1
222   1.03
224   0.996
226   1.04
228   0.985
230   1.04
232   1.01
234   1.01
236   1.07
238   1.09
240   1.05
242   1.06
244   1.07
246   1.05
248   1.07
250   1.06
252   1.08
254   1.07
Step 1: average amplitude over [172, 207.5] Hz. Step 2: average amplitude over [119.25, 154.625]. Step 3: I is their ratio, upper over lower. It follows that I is 1.1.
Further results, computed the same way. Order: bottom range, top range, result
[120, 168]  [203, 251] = 1.06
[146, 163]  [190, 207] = 1.12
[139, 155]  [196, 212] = 1.24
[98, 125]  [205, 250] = 1.00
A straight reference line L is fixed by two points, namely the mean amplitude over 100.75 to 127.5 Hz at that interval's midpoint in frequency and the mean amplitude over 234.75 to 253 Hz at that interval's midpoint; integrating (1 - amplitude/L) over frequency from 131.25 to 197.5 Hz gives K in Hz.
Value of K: 2.9 Hz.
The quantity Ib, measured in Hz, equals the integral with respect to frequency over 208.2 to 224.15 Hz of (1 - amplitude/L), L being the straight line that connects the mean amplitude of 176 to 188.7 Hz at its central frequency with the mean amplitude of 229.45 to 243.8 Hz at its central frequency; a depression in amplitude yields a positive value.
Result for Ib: 0.4 Hz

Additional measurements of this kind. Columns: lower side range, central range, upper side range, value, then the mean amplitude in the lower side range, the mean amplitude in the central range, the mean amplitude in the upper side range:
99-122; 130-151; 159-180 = 2.4 Hz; 1.04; 0.92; 1.04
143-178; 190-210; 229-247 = -1.5 Hz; 0.98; 1.09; 1.05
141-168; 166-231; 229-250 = -2.7 Hz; 0.952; 1.04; 1.05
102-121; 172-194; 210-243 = -0.2 Hz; 1.04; 1.04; 1.03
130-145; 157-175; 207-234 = -1.2 Hz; 0.962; 1.05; 1.02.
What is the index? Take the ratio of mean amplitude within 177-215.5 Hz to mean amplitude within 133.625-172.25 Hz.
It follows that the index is 1.09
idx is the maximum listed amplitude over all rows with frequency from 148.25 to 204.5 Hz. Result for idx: 1.18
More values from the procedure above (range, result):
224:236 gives 1.07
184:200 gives 1.11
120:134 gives 1.09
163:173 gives 1.08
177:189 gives 1.05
